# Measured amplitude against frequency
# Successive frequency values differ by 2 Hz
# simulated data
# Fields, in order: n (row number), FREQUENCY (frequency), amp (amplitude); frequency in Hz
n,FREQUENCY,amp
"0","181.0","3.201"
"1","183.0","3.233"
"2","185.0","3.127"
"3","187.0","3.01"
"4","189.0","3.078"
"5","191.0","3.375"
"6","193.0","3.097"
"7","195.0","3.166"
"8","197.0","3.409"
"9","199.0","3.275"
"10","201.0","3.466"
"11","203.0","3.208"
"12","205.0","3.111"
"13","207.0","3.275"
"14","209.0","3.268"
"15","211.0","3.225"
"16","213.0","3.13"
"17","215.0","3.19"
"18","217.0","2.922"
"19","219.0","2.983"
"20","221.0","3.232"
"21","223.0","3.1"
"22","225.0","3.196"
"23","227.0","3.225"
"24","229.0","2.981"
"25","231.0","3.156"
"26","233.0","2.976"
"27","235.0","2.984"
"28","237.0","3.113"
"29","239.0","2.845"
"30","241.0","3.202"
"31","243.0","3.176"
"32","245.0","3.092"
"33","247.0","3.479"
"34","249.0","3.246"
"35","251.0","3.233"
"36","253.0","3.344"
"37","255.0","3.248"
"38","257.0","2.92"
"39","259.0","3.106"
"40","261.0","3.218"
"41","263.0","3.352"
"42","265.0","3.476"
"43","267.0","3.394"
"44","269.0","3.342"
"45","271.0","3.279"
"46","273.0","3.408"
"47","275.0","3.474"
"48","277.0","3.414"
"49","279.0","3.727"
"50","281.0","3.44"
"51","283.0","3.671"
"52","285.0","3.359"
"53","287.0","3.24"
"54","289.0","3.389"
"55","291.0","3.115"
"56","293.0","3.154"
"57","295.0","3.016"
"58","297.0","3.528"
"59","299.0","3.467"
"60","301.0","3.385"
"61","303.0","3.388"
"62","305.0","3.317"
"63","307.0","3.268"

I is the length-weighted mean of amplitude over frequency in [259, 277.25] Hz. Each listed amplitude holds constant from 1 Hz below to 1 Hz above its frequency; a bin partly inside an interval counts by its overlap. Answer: 3.36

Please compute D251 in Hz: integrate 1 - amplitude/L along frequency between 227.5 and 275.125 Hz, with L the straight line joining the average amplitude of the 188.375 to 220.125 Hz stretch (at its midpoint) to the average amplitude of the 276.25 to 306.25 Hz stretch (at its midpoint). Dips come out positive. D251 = 1.28 Hz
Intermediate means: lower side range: 3.2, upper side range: 3.37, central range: 3.21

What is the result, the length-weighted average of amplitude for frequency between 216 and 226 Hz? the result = 3.09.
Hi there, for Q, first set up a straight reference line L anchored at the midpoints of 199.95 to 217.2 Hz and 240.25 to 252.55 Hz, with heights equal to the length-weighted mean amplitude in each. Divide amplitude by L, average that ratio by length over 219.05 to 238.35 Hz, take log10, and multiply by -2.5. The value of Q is 0.05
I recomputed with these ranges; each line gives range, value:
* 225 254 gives 3.15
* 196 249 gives 3.16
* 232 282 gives 3.26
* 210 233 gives 3.12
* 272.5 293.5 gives 3.4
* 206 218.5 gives 3.16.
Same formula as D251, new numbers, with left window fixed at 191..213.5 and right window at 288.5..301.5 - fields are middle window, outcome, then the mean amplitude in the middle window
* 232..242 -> 0.73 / 3.02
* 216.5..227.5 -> 0.48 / 3.11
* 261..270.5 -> -0.27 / 3.37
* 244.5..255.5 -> -0.05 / 3.28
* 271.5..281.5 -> -0.63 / 3.48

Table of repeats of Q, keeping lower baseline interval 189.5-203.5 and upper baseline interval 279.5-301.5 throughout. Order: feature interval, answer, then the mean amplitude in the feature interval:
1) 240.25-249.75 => 0.025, 3.24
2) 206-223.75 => 0.049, 3.15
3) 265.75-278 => -0.016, 3.39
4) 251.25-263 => 0.046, 3.19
